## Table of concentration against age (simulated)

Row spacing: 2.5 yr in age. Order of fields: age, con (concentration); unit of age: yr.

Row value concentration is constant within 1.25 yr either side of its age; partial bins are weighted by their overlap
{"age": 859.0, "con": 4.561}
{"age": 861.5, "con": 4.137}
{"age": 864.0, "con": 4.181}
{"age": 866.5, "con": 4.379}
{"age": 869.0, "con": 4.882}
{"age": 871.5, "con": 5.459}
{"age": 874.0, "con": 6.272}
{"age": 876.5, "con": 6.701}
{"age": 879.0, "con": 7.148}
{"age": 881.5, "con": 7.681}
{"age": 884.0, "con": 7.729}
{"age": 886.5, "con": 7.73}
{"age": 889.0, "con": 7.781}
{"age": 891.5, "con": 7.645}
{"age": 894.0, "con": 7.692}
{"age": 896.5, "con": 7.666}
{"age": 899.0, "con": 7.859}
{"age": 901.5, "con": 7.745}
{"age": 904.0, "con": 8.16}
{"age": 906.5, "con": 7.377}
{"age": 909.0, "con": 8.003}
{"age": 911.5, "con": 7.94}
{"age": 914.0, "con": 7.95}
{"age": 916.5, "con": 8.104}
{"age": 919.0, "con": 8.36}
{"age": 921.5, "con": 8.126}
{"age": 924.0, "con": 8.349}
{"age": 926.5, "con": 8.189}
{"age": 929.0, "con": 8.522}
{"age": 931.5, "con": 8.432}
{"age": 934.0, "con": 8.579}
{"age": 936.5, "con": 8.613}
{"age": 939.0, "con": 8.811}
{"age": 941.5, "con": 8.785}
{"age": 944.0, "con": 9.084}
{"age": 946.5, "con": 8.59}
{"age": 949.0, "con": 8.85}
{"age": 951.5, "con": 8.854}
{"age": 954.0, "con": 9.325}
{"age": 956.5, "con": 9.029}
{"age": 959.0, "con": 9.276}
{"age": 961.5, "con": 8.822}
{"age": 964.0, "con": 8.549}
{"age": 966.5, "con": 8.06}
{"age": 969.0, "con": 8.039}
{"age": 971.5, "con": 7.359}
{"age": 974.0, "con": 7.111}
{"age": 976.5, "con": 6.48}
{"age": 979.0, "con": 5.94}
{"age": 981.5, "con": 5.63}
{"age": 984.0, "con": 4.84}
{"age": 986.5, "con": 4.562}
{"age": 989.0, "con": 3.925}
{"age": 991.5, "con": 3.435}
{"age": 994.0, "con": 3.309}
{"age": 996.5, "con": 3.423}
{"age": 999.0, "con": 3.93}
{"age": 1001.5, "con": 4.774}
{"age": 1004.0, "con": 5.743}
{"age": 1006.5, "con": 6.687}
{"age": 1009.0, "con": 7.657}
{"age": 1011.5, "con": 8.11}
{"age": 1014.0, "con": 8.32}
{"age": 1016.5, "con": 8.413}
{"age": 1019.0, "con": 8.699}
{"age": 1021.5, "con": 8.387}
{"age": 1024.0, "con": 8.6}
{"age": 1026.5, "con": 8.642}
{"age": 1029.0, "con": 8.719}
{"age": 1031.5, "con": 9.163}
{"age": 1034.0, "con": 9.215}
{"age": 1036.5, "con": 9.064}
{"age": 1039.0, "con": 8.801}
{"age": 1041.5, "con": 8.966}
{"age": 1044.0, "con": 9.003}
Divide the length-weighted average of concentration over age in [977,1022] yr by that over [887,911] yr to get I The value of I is 0.75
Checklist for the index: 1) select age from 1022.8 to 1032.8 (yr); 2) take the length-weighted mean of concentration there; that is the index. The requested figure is 8.78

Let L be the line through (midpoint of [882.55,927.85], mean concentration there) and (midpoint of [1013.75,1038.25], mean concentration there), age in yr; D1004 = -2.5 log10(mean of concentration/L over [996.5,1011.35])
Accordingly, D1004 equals 0.439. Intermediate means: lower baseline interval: 7.91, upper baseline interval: 8.74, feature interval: 5.74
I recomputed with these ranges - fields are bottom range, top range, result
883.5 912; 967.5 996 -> 0.70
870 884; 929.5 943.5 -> 1.29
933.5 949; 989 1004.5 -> 0.46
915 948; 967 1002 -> 0.62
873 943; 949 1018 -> 0.84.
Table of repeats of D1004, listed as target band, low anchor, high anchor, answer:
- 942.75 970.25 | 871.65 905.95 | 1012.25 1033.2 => -0.094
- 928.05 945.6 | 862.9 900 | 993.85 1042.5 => -0.228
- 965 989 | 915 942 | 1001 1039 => 0.288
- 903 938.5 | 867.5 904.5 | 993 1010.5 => -0.245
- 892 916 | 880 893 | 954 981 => -0.012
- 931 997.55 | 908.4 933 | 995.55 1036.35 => 0.095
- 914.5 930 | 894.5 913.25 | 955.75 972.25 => -0.032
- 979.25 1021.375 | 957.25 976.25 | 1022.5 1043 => 0.421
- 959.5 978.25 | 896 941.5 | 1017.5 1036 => 0.090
